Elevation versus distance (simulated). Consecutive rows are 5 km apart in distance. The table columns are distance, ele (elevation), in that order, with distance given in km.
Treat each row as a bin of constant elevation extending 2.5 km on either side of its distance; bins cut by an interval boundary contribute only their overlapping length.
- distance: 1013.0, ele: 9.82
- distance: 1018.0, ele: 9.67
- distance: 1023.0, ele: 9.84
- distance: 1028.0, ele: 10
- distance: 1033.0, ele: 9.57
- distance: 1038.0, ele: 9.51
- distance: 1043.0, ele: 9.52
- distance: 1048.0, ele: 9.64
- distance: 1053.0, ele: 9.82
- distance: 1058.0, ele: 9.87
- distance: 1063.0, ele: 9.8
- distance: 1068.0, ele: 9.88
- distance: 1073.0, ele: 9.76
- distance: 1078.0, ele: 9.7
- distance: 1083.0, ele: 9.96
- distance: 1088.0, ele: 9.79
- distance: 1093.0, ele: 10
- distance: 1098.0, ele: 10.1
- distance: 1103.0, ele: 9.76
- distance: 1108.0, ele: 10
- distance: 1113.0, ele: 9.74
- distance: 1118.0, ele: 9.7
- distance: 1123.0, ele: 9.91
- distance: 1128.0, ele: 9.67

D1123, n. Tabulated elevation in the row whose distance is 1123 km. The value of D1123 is 9.91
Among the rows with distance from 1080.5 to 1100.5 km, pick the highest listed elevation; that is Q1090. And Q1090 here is 10.1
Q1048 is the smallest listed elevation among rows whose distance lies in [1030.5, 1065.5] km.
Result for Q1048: 9.51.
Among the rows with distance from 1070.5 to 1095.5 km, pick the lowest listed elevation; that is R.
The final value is 9.7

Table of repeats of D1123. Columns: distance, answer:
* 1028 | 10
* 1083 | 9.96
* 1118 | 9.7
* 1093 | 10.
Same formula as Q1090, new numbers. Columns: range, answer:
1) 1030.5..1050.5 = 9.64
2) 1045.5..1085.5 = 9.96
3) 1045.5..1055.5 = 9.82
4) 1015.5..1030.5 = 10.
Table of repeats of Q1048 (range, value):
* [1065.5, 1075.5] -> 9.76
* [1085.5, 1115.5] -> 9.74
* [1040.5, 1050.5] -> 9.52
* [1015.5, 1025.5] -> 9.67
